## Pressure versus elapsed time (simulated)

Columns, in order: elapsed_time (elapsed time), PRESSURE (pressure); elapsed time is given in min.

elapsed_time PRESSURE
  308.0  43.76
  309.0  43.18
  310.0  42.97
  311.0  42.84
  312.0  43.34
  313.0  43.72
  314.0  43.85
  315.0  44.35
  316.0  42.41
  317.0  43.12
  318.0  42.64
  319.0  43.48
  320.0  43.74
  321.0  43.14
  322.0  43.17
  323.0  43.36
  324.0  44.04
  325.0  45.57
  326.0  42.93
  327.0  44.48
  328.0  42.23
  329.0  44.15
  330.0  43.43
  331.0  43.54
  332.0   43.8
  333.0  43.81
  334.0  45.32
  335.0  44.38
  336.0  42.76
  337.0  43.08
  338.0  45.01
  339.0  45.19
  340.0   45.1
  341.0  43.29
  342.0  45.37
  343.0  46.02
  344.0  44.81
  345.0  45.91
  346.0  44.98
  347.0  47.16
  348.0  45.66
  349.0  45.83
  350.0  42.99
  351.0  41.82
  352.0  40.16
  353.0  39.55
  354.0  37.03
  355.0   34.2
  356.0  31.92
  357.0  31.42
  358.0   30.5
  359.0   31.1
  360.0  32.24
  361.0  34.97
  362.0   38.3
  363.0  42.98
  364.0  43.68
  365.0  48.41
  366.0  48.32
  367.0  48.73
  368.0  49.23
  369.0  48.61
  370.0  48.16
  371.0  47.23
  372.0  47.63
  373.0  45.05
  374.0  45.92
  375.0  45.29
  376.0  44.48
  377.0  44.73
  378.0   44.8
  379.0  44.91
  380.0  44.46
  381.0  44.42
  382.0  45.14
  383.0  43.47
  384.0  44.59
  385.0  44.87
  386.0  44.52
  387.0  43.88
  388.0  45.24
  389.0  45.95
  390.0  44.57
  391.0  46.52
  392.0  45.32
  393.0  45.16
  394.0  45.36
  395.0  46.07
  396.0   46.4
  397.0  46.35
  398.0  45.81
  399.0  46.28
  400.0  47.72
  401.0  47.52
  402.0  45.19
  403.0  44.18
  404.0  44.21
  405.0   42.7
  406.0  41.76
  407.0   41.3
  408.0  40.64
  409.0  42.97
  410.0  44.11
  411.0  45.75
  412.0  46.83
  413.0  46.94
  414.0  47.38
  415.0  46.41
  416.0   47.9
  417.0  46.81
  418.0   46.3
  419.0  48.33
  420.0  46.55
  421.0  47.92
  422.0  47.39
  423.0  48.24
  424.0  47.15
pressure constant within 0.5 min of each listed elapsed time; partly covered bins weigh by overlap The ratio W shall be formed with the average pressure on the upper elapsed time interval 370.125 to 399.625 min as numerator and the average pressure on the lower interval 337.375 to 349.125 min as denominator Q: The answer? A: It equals 1.0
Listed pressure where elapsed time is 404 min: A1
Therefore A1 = 44.21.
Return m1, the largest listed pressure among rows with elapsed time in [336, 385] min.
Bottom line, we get 49.23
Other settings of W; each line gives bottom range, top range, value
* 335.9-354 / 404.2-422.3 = 1.03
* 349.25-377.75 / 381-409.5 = 1.07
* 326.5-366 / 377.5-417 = 1.08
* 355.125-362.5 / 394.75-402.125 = 1.41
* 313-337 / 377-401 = 1.04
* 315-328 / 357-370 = 0.95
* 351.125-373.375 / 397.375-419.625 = 1.11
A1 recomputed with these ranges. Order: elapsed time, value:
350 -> 42.99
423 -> 48.24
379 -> 44.91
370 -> 48.16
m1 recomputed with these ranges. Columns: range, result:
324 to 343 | 46.02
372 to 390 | 47.63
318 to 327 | 45.57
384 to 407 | 47.72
